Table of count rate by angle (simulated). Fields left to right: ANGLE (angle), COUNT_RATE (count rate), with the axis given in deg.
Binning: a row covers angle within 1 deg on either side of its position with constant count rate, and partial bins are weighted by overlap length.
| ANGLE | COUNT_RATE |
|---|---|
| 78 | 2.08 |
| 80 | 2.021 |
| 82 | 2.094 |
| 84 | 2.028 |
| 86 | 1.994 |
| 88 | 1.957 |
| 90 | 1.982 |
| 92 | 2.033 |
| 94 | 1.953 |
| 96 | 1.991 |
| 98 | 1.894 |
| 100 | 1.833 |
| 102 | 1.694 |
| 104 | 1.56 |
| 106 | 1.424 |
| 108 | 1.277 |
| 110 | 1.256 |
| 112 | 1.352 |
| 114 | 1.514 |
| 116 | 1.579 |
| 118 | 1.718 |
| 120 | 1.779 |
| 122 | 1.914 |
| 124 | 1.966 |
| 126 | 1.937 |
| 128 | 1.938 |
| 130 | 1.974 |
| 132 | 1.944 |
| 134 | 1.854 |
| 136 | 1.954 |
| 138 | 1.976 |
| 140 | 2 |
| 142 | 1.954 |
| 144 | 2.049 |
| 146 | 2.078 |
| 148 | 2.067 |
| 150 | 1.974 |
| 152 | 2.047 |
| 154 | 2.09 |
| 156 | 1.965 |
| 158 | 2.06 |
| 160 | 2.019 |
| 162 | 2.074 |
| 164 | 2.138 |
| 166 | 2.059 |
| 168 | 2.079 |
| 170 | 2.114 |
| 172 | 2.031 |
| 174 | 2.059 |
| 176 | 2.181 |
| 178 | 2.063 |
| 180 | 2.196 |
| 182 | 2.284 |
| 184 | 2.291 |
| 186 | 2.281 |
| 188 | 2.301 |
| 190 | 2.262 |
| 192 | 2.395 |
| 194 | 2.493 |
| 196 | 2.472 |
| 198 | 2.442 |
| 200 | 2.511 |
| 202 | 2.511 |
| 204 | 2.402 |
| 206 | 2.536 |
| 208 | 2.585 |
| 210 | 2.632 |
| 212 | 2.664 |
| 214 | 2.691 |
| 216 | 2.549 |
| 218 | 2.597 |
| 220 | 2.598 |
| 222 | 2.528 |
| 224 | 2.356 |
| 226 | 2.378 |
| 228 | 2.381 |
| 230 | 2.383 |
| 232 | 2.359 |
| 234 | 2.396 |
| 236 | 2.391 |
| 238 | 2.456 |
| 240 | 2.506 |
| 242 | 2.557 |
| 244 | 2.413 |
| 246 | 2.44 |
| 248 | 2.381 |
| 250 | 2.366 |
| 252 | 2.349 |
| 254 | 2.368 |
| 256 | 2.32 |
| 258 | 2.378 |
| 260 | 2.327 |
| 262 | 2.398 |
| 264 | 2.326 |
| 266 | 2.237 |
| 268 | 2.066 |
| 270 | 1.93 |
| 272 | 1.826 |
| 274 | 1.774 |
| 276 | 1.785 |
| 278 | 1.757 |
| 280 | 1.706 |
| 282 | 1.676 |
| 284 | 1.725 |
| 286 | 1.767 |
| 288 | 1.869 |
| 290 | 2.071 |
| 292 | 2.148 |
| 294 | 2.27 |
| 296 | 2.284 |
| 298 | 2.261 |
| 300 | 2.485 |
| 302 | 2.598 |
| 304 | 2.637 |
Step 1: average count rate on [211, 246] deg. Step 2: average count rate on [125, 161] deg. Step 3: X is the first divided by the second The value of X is 1.2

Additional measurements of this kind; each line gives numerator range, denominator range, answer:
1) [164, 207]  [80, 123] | 1.30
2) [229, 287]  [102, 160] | 1.19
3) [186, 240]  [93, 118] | 1.53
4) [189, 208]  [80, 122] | 1.40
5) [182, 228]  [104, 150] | 1.38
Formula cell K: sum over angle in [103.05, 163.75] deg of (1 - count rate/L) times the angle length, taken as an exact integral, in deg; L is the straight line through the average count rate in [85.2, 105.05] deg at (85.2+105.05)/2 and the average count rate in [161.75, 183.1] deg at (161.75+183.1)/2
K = 4.82 deg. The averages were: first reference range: 1.89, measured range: 1.85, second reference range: 2.12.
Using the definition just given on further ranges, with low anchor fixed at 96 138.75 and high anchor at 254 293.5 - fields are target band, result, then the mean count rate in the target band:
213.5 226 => -4.00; 2.53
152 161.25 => -1.18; 2.04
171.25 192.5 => -4.12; 2.21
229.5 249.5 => -4.83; 2.43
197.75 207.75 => -3.19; 2.49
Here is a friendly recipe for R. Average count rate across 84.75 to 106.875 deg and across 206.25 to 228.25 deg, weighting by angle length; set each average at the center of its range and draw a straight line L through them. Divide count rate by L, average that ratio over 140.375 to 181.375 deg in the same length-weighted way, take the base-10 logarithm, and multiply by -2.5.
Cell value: 0.08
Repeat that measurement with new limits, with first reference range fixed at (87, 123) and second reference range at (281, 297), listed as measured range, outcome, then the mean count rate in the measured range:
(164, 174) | -0.16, 2.08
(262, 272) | -0.10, 2.13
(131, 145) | -0.12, 1.96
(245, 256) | -0.23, 2.38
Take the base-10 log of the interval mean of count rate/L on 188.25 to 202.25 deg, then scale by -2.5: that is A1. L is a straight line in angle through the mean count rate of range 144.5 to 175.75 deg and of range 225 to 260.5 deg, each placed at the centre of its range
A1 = -0.106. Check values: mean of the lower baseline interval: 2.06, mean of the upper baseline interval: 2.4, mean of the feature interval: 2.43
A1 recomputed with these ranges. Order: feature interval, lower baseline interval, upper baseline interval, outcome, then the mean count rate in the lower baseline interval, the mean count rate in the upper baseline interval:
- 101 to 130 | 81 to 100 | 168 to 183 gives 0.225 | 1.98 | 2.13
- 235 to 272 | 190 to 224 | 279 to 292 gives -0.106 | 2.52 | 1.83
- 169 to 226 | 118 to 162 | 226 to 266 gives -0.090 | 1.97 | 2.39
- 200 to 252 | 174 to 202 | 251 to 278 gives -0.114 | 2.32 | 2.15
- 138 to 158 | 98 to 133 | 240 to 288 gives -0.135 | 1.69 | 2.13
